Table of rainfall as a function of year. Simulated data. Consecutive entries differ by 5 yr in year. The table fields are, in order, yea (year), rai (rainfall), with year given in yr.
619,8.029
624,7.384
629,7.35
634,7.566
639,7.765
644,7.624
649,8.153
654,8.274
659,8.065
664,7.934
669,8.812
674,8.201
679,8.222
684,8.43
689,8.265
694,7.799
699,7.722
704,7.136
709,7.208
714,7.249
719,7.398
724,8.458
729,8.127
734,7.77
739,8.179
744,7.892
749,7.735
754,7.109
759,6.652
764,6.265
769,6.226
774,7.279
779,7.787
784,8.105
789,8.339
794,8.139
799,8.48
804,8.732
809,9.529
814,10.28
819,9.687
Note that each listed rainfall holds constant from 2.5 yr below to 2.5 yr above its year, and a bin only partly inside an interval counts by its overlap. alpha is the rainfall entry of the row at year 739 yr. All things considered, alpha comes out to 8.179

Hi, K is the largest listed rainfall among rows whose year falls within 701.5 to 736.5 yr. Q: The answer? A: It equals 8.458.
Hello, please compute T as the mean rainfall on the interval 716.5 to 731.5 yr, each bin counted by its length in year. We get 7.99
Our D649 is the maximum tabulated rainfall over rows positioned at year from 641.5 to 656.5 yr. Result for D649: 8.274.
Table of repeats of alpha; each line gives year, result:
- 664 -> 7.934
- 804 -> 8.732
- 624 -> 7.384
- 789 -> 8.339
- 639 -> 7.765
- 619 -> 8.029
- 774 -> 7.279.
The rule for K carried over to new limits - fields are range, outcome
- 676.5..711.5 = 8.43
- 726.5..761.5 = 8.179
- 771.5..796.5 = 8.339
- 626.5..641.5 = 7.765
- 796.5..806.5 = 8.732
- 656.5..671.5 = 8.812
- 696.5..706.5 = 7.722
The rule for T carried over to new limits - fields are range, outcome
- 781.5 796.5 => 8.19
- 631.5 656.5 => 7.88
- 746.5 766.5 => 6.94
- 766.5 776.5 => 6.75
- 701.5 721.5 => 7.25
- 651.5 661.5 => 8.17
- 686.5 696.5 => 8.03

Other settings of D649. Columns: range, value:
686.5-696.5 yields 8.265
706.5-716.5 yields 7.249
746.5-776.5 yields 7.735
